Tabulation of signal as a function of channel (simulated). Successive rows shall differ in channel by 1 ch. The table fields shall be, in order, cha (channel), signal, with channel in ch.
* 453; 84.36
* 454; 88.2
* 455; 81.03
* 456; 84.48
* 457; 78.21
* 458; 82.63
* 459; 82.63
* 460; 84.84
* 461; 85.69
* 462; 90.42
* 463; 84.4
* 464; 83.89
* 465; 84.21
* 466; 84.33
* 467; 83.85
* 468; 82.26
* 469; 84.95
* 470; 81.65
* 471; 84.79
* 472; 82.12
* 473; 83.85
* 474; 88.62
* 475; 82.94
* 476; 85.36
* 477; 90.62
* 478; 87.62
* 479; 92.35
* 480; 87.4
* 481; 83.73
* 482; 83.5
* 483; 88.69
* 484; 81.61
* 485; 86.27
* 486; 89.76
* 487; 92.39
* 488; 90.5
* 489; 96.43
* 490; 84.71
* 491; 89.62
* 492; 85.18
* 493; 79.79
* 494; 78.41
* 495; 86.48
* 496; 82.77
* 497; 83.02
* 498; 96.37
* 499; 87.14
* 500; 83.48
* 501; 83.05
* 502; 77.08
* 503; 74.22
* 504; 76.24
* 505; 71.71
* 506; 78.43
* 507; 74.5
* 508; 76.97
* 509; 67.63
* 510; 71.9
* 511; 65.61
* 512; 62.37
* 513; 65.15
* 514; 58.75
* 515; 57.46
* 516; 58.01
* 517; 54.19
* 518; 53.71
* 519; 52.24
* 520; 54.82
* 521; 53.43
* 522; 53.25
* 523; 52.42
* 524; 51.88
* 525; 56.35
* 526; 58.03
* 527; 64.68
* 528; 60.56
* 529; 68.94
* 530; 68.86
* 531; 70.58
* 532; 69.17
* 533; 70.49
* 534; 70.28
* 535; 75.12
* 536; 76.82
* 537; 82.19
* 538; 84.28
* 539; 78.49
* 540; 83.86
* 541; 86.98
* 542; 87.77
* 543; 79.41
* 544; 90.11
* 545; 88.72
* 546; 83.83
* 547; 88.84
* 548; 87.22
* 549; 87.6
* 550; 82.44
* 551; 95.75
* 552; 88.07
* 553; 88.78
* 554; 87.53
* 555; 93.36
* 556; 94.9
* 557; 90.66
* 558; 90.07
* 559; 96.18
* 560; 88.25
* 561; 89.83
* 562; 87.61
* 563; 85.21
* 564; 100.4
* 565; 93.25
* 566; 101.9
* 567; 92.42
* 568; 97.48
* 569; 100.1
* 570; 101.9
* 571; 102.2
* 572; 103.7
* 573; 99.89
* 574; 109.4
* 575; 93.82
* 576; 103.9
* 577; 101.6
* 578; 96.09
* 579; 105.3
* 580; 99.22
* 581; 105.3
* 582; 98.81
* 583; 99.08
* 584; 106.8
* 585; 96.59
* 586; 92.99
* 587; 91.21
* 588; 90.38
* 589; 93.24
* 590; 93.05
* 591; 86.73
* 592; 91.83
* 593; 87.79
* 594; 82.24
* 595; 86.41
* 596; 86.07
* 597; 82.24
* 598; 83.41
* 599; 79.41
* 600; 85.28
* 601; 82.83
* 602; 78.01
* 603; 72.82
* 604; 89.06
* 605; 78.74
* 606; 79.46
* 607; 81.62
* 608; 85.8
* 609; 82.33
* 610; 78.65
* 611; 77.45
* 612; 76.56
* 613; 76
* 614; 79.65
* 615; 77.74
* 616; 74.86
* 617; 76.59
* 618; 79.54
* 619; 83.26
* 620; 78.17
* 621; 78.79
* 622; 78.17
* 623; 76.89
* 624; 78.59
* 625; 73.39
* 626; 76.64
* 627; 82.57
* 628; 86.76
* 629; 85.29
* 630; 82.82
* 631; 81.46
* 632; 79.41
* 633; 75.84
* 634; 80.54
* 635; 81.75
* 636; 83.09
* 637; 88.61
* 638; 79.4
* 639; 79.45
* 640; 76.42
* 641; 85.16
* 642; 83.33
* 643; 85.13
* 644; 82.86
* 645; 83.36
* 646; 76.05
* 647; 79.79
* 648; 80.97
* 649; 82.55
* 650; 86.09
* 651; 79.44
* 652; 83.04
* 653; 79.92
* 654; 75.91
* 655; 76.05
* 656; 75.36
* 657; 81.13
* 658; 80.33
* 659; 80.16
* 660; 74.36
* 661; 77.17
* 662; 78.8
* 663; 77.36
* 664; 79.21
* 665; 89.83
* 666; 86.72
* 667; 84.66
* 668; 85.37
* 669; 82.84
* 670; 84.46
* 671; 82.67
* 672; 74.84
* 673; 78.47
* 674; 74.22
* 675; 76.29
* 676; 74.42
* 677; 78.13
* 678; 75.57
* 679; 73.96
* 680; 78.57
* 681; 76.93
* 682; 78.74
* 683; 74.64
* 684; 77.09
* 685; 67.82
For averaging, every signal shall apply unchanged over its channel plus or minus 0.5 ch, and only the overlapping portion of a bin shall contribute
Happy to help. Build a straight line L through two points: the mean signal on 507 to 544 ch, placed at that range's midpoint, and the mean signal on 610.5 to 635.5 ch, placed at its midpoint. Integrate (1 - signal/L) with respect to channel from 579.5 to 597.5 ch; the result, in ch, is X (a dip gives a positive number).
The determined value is -4.3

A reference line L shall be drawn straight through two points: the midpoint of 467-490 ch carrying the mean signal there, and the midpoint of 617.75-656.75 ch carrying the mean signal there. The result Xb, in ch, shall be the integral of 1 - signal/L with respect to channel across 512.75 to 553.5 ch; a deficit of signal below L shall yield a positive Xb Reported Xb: 6.1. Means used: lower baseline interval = 86.6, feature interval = 71.7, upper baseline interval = 80.6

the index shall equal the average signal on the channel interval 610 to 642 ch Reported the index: 79.7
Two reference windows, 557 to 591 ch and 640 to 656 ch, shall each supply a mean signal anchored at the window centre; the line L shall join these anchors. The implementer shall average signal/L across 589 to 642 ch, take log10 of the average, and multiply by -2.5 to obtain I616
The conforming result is 0.08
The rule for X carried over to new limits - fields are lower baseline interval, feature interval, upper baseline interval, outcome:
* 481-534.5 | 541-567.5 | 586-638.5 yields -4.5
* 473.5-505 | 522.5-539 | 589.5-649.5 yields 3.2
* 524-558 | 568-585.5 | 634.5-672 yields -4.6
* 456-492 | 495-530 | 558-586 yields 8.9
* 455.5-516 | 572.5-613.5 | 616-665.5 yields -4.4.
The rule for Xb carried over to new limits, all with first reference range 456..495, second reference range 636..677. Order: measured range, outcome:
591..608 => -0.2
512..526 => 4.7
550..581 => -4.8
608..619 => 0.4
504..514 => 1.7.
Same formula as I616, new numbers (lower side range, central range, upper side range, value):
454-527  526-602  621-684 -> -0.128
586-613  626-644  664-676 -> 0.009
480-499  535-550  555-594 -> 0.101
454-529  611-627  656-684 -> 0.011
